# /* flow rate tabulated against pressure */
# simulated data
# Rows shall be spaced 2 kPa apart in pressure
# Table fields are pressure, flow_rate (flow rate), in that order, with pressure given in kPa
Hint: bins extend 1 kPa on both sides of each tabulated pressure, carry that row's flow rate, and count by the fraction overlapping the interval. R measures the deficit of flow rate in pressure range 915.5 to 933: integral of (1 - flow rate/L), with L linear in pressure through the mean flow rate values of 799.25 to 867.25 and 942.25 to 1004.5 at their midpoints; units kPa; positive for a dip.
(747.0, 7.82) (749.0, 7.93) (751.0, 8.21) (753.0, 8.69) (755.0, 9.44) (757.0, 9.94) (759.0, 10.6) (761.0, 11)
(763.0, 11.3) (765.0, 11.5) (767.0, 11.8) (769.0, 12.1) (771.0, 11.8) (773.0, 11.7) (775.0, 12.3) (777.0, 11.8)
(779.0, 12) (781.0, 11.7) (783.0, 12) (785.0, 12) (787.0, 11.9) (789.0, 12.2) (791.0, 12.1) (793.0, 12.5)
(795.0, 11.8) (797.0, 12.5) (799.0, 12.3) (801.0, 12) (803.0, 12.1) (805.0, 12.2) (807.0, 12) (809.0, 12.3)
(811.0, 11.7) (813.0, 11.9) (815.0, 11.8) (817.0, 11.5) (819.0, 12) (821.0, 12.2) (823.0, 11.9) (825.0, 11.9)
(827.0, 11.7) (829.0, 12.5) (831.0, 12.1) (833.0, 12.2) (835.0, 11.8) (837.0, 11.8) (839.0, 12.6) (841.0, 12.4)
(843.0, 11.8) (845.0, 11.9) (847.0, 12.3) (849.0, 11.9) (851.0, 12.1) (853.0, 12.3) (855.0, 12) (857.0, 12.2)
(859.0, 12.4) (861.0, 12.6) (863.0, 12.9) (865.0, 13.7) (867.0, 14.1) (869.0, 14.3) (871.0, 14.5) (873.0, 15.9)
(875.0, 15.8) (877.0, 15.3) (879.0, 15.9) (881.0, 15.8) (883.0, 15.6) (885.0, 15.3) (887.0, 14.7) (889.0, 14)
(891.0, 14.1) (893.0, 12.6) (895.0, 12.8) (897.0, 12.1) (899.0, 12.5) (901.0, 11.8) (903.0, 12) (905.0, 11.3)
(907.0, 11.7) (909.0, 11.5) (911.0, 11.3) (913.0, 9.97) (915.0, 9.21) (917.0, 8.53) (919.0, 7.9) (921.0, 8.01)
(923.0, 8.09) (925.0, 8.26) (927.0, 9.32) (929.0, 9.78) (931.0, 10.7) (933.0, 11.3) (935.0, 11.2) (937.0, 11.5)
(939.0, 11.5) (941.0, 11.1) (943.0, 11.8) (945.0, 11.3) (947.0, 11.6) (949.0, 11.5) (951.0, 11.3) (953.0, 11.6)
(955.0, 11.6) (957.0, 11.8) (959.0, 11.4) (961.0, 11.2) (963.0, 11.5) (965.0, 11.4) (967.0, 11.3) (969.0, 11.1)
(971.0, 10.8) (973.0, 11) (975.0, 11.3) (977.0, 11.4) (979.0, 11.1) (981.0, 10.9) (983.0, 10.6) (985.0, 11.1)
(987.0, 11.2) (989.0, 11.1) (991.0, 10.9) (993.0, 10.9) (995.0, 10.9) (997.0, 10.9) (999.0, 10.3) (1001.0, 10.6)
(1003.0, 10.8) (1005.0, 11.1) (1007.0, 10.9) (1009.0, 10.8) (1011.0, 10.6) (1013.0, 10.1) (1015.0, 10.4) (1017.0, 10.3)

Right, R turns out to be 3.9 kPa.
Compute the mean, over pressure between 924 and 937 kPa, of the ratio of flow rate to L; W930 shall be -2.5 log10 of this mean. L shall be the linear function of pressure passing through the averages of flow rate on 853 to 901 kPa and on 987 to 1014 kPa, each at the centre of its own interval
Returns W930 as 0.22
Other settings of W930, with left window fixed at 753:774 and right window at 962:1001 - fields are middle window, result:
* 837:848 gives -0.11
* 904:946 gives 0.08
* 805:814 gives -0.09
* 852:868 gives -0.16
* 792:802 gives -0.11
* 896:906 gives -0.09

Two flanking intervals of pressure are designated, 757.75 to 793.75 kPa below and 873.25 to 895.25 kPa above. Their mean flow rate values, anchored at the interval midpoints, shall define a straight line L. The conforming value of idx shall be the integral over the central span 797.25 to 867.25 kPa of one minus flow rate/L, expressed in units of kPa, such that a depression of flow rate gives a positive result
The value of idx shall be 6.1 kPa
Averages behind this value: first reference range 11.8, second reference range 14.8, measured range 12.2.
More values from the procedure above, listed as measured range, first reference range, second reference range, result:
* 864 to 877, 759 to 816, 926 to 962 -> -3.6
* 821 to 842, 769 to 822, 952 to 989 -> -0.4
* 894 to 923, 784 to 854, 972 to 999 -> 2.1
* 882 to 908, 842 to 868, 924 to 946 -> -3.4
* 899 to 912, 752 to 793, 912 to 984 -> -1.0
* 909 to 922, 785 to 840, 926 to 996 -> 2.4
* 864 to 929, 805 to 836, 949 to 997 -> -4.4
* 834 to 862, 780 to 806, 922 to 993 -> -1.0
